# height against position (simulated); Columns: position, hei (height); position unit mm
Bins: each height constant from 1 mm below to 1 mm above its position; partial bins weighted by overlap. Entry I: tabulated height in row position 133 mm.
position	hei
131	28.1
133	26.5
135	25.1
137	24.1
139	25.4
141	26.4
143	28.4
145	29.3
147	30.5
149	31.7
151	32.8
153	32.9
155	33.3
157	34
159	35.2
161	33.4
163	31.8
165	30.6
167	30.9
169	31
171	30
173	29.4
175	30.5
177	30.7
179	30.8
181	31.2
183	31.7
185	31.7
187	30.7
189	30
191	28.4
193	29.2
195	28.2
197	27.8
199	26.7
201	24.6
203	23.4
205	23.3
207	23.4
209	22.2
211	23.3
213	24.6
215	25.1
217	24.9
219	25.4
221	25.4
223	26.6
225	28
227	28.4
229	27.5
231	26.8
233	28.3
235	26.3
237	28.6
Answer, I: 26.5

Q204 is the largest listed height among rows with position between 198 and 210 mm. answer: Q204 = 26.7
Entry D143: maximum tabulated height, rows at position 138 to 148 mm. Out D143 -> 30.5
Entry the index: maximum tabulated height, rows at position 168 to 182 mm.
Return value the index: 31.2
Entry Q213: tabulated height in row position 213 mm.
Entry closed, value 24.6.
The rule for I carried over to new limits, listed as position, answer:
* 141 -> 26.4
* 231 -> 26.8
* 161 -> 33.4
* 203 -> 23.4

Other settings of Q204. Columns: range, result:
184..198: 31.7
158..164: 35.2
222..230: 28.4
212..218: 25.1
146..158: 34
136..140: 25.4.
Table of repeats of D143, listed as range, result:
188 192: 30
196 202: 27.8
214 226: 28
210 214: 24.6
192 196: 29.2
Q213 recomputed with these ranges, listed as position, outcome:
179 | 30.8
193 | 29.2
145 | 29.3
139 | 25.4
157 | 34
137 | 24.1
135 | 25.1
